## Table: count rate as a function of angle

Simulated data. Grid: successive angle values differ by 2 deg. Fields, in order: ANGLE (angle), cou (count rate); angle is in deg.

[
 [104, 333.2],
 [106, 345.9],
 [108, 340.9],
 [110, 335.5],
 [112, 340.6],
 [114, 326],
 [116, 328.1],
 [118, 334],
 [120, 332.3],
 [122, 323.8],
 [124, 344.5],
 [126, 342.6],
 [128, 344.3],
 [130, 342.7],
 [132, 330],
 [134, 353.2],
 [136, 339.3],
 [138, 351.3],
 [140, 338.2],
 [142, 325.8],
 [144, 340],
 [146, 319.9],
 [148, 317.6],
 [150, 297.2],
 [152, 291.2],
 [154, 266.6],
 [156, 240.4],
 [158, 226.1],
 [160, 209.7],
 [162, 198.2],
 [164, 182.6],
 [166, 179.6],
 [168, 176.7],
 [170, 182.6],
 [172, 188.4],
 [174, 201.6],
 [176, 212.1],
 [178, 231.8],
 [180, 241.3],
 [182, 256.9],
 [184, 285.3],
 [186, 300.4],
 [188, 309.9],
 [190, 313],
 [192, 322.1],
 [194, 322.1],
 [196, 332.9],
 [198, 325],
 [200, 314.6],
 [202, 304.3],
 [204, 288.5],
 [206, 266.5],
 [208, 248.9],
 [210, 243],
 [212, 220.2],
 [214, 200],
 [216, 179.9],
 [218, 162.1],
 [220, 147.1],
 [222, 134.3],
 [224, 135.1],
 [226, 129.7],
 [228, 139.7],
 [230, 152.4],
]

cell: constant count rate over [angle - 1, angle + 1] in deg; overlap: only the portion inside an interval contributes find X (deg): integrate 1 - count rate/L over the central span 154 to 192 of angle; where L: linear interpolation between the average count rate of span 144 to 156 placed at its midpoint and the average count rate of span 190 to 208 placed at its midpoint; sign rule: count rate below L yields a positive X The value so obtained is 8.6 deg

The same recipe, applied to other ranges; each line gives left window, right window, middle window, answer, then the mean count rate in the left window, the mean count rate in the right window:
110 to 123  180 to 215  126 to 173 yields 5.47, 331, 284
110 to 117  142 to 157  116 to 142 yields -1.76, 332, 298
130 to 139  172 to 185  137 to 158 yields 0.49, 343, 234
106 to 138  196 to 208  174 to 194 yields 2.17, 338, 298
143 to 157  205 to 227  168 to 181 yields 2.45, 296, 188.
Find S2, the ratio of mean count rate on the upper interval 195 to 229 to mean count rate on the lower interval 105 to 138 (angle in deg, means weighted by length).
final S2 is 0.66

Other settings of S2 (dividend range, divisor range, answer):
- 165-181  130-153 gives 0.61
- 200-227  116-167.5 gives 0.70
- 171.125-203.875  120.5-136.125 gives 0.82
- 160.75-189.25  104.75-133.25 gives 0.67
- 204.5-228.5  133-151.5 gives 0.57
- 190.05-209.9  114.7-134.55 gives 0.89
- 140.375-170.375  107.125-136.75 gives 0.75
